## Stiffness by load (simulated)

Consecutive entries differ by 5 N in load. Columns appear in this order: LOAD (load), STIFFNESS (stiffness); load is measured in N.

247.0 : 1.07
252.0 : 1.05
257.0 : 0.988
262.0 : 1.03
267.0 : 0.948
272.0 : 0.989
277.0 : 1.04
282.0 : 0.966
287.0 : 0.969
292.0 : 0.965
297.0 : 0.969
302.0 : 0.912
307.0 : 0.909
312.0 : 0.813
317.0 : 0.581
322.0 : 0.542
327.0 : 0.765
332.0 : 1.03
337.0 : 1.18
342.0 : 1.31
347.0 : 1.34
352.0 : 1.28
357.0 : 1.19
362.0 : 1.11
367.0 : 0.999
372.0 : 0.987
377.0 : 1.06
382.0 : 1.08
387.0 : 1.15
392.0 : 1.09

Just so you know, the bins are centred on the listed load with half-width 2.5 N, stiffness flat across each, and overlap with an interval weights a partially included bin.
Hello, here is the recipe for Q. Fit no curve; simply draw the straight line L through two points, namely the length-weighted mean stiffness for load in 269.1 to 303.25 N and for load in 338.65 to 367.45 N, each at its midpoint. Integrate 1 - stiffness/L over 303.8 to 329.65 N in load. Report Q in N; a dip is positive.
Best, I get 8.4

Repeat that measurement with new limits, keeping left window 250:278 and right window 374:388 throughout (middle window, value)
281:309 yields 2.14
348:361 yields -2.00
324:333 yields 1.67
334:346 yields -2.15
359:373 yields 0.44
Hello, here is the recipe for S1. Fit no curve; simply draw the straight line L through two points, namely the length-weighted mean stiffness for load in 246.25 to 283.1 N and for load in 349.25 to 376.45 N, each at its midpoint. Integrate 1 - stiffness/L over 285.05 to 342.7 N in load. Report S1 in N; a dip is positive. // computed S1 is 8.78 N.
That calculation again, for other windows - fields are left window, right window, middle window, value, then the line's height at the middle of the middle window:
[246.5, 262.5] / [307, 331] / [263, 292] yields -2.04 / 0.92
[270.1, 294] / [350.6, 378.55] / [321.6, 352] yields -0.53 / 1.06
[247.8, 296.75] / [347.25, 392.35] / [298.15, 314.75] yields 2.51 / 1.04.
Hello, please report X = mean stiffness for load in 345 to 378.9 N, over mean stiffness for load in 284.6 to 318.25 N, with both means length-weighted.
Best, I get 1.3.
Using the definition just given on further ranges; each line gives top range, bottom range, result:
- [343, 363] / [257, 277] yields 1.25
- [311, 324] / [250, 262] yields 0.62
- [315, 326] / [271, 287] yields 0.59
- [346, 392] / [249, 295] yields 1.13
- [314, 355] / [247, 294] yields 1.01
